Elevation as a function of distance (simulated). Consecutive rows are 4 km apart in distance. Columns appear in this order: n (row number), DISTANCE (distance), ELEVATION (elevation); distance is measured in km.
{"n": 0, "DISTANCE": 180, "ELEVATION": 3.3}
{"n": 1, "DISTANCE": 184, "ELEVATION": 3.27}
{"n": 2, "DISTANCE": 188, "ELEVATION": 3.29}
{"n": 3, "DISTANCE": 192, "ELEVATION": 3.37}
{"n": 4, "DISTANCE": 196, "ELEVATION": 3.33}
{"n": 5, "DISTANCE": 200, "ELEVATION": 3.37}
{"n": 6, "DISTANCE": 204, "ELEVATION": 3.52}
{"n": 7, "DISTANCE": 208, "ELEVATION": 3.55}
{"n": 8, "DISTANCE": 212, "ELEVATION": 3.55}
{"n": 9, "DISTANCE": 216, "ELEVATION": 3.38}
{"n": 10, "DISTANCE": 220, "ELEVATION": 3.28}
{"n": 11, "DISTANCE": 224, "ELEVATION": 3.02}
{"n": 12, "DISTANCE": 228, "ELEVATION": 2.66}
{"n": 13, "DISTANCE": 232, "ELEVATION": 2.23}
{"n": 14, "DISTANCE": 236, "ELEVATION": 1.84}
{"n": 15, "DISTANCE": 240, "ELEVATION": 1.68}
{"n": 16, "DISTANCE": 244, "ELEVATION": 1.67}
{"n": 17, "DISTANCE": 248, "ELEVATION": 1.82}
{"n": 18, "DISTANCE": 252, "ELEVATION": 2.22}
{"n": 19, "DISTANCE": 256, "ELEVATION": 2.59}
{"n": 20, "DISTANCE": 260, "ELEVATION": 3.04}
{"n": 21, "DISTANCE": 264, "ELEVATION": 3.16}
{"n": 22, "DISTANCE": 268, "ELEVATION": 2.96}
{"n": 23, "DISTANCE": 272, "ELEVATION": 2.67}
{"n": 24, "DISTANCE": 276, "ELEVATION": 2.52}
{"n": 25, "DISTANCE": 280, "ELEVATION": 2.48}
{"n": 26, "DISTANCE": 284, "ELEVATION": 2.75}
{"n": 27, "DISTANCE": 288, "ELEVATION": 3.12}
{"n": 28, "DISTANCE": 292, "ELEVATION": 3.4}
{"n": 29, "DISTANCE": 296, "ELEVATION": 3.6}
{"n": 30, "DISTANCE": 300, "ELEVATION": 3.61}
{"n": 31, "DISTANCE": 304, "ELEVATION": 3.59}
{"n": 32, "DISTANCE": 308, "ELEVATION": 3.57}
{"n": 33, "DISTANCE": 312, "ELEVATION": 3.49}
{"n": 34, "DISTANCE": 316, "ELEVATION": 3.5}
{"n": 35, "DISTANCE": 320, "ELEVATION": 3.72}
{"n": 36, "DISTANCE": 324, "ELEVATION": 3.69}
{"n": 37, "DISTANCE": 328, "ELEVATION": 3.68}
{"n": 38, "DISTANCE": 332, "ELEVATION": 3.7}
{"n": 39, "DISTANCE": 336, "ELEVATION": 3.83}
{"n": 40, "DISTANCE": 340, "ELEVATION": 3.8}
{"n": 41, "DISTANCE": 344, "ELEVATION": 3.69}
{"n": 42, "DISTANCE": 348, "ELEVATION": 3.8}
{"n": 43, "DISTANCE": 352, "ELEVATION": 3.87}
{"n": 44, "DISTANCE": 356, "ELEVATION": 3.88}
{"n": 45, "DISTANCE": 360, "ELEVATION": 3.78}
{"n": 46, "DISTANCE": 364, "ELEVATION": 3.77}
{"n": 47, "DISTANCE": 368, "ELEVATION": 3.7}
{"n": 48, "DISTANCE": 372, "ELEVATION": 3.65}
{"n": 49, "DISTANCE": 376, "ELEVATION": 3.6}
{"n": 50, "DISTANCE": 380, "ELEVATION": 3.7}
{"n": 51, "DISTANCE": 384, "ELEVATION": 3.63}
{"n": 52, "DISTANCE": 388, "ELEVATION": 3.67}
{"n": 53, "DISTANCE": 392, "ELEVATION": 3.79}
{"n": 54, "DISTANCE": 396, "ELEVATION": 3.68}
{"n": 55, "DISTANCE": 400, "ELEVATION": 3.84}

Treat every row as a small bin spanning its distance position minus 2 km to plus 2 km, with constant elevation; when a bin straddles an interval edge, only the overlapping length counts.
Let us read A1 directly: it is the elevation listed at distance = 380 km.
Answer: 3.7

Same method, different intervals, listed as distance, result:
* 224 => 3.02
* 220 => 3.28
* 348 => 3.8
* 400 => 3.84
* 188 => 3.29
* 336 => 3.83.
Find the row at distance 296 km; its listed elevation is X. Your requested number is 3.6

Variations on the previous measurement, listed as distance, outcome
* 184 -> 3.27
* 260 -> 3.04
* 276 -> 2.52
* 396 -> 3.68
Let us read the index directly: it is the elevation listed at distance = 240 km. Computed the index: 1.68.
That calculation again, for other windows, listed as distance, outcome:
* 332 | 3.7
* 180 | 3.3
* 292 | 3.4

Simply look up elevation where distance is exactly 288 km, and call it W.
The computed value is 3.12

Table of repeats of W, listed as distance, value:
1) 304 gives 3.59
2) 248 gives 1.82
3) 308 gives 3.57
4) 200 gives 3.37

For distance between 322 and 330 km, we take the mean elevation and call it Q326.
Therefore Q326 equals 3.69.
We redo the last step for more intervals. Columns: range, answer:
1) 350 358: 3.88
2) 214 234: 2.91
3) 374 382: 3.65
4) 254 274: 2.88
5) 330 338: 3.77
